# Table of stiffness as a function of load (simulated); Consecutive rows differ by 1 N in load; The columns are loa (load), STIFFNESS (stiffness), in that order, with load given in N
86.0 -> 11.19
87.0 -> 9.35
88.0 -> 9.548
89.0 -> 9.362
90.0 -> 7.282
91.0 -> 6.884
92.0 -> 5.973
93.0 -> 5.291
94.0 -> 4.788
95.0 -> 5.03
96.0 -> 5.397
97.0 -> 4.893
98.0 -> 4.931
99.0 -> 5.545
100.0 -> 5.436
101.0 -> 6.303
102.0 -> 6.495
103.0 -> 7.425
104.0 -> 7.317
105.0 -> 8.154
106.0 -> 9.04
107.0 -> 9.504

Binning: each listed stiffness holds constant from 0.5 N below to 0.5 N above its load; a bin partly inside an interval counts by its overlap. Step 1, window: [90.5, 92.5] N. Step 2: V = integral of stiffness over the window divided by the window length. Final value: 6.43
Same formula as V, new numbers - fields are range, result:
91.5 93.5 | 5.63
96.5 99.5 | 5.12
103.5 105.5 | 7.74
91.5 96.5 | 5.3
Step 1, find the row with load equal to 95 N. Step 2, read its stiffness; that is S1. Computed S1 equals 5.03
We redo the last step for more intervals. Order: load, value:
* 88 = 9.548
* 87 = 9.35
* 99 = 5.545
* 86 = 11.19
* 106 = 9.04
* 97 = 4.893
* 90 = 7.282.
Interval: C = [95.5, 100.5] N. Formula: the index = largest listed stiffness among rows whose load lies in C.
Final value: 5.545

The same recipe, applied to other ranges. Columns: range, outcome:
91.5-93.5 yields 5.973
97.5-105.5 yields 8.154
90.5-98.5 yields 6.884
